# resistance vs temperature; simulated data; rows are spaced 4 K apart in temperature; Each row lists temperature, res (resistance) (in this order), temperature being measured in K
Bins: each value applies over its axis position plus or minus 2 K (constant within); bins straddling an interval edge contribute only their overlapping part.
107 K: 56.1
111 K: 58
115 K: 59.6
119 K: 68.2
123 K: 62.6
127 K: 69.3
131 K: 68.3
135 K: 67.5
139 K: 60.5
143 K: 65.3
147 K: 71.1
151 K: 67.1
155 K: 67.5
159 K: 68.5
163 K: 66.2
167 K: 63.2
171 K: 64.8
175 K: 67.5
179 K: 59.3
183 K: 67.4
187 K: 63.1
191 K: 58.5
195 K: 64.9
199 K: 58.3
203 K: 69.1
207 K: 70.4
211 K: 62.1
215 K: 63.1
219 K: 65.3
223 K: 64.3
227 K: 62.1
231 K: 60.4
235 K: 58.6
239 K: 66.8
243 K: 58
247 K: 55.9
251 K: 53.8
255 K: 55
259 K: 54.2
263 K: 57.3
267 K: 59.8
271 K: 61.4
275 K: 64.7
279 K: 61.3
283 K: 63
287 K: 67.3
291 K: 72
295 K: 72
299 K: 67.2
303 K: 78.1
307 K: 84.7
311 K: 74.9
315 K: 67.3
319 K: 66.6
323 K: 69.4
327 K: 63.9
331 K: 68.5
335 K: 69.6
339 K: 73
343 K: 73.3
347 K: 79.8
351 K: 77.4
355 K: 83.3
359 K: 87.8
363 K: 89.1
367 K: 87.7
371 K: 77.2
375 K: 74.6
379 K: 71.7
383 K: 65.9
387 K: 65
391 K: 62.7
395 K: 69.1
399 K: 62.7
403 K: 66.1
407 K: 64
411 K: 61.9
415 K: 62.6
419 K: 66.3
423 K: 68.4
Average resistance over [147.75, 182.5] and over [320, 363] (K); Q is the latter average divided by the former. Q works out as 1.14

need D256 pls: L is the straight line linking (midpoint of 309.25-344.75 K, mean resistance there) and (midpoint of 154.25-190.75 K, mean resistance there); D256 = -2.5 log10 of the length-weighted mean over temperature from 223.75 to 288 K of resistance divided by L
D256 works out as 0.13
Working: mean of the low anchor 64.9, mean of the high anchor 69.5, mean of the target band 59.9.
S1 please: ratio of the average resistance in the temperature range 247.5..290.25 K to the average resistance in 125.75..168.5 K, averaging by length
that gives 0.90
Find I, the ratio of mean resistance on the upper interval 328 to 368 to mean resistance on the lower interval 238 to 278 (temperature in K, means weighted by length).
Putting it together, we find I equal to 1.34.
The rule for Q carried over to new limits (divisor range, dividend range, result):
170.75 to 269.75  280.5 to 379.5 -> 1.21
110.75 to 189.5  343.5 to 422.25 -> 1.11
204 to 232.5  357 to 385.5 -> 1.23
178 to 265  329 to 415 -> 1.19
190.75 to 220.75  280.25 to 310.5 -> 1.12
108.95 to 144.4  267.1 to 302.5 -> 1.03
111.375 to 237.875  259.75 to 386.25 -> 1.11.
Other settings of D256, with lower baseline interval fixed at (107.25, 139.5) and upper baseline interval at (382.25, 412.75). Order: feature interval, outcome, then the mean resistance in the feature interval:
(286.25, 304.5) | -0.11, 71.4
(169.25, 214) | 0.00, 64.1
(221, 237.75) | 0.05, 61.6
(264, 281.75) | 0.05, 61.6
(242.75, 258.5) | 0.16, 55.3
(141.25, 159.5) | -0.06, 67.9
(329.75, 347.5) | -0.13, 72.4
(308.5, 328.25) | -0.07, 69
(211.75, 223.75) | 0.00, 64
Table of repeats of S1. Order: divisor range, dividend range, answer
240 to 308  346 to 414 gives 1.15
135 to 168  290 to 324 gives 1.09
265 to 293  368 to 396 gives 1.09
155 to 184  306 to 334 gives 1.07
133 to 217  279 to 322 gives 1.09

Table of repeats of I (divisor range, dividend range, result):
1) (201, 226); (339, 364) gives 1.23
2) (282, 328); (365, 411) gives 0.98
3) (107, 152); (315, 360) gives 1.13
